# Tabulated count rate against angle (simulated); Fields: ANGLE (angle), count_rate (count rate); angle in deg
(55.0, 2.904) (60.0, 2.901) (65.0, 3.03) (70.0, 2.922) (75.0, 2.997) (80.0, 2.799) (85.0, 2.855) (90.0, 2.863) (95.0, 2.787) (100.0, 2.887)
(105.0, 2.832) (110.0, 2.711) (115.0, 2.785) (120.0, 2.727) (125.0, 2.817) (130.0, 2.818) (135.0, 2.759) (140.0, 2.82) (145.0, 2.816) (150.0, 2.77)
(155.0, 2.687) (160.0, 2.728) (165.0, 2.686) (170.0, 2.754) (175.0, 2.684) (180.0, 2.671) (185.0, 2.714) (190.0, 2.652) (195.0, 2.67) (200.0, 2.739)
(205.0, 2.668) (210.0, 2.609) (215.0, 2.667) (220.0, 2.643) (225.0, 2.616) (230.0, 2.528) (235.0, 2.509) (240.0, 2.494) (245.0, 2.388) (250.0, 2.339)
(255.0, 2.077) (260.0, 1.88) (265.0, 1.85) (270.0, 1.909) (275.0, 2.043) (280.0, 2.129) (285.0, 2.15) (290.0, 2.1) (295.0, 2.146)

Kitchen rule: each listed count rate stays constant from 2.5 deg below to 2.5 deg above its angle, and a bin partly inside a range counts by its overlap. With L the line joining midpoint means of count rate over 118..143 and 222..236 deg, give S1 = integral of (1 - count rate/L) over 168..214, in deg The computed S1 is -0.62 deg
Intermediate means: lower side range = 2.79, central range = 2.68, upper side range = 2.56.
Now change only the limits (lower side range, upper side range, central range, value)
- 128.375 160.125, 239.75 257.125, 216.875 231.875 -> -1.15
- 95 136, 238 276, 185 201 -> -1.73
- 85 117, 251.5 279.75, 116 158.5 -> -2.36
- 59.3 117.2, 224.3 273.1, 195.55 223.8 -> -3.18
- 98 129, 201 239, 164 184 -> -0.10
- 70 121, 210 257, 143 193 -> -1.23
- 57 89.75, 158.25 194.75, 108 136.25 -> 0.40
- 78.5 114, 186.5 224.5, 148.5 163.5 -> 0.06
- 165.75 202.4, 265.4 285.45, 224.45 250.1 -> -1.94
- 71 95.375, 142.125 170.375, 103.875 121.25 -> 0.35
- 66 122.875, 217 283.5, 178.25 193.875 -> -1.12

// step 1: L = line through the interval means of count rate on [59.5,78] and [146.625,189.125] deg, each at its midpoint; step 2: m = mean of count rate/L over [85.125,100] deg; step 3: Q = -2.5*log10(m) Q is 0.02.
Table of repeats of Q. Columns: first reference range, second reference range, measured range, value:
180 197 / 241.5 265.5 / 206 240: -0.09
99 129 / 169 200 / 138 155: -0.02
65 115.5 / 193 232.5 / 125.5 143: -0.01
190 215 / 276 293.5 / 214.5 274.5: 0.04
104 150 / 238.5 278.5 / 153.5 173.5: -0.05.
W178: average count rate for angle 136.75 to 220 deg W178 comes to 2.71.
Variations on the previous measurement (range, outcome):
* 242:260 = 2.22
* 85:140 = 2.8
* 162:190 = 2.7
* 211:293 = 2.28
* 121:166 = 2.77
